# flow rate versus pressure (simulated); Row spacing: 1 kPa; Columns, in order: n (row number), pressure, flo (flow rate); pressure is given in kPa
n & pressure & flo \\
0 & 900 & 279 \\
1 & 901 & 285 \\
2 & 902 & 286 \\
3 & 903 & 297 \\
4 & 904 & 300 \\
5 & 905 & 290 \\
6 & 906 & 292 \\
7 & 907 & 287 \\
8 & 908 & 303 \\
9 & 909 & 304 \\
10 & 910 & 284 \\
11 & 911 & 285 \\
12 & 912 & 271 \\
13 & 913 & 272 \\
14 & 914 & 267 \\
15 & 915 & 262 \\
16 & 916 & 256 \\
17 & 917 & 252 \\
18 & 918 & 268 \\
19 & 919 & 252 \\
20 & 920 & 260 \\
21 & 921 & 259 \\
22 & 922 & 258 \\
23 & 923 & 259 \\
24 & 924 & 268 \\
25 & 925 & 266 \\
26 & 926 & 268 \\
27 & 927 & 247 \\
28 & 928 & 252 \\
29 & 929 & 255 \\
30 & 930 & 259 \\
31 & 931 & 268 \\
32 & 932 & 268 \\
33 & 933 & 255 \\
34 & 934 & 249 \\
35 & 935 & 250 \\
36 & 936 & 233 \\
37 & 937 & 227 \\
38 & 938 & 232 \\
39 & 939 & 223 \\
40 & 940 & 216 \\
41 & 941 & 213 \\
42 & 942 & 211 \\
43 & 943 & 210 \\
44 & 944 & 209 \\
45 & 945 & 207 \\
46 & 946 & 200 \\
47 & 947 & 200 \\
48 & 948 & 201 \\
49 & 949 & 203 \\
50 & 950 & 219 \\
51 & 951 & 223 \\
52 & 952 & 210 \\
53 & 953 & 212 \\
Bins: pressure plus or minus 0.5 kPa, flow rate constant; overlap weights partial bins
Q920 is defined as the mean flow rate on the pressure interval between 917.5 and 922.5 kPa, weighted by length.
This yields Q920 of 259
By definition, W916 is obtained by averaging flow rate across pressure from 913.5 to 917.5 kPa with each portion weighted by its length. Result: 259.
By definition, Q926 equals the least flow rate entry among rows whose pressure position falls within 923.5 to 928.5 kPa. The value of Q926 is 247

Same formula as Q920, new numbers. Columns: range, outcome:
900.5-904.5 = 292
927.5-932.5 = 260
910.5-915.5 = 271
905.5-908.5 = 294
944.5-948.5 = 202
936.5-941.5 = 222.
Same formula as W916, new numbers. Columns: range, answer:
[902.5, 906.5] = 295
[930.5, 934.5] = 260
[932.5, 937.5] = 243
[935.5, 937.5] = 230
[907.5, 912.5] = 289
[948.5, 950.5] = 211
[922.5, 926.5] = 265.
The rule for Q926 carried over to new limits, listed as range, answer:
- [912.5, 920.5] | 252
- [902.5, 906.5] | 290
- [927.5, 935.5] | 249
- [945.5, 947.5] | 200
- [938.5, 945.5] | 207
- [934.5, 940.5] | 216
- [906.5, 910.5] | 284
